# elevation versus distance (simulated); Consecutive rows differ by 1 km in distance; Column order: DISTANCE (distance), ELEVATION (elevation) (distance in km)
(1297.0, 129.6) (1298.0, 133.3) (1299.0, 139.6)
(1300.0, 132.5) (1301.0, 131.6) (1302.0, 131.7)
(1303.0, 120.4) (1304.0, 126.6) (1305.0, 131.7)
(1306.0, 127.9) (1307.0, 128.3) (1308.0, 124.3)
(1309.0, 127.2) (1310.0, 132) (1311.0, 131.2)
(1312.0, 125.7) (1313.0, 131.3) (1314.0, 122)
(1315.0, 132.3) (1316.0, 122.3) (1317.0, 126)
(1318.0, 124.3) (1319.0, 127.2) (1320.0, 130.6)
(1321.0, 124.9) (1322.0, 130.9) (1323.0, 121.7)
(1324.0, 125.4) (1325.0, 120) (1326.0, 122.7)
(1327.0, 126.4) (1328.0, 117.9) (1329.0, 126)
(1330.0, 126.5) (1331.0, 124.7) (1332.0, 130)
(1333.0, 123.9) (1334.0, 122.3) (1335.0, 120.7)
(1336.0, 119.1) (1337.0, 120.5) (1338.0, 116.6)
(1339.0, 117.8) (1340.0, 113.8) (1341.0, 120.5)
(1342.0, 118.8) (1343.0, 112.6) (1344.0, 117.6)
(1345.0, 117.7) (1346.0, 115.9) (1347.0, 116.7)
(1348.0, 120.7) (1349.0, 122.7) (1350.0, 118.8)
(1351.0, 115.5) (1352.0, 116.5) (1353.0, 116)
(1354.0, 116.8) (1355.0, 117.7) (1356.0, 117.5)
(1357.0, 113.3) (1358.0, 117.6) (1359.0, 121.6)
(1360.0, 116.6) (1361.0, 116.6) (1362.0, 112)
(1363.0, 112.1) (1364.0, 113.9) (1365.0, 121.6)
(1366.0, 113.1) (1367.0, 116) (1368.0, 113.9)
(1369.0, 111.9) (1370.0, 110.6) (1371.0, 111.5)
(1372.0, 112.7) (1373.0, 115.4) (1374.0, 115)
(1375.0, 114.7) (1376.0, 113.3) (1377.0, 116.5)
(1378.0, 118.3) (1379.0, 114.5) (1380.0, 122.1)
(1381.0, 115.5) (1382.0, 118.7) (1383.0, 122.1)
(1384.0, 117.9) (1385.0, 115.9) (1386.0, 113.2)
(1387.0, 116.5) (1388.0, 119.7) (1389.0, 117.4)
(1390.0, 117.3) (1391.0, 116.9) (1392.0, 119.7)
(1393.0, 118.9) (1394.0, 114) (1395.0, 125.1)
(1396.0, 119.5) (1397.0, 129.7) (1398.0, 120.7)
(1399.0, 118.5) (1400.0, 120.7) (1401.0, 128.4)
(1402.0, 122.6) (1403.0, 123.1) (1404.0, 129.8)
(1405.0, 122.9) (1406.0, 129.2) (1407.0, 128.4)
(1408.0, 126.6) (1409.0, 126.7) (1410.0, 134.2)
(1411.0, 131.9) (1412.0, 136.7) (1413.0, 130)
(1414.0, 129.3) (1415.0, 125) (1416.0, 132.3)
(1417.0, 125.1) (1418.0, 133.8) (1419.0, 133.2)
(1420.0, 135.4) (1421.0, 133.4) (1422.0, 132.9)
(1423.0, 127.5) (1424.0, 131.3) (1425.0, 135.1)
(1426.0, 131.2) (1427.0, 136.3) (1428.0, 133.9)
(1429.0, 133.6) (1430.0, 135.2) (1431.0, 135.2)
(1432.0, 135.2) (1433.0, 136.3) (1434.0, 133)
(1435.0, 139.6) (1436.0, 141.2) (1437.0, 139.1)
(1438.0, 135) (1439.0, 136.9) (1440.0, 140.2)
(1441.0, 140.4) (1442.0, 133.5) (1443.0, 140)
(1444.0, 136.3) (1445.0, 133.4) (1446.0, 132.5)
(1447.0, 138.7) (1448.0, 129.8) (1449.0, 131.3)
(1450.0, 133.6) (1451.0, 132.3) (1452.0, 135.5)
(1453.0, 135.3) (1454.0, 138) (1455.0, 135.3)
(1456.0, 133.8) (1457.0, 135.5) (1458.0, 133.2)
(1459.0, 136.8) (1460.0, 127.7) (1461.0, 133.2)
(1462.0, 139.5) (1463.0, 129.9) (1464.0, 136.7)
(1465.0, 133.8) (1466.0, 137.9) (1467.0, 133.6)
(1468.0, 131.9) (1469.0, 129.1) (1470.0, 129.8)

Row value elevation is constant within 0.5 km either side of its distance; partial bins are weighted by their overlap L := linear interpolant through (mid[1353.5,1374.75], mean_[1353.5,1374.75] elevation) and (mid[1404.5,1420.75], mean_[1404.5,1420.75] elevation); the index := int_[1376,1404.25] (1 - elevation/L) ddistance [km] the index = 0.8 km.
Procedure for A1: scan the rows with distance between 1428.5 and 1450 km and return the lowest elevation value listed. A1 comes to 129.8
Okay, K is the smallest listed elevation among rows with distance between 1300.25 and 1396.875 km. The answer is 110.6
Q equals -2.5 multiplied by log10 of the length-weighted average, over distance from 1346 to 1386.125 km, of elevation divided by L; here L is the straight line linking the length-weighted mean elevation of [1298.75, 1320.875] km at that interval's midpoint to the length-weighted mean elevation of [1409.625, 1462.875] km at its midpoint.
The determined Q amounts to 0.13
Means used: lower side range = 128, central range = 116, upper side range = 134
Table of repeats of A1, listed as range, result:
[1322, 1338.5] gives 116.6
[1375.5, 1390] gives 113.2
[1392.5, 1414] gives 114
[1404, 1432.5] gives 122.9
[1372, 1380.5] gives 112.7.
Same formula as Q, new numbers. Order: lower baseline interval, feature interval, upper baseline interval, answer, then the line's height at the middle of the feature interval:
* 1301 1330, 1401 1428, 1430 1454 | 0.030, 134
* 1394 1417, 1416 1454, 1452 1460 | -0.026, 131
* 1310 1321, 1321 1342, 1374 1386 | 0.022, 125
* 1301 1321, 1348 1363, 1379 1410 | 0.065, 124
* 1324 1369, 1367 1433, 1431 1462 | 0.033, 128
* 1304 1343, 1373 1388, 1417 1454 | 0.114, 130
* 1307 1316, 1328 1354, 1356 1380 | 0.015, 121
